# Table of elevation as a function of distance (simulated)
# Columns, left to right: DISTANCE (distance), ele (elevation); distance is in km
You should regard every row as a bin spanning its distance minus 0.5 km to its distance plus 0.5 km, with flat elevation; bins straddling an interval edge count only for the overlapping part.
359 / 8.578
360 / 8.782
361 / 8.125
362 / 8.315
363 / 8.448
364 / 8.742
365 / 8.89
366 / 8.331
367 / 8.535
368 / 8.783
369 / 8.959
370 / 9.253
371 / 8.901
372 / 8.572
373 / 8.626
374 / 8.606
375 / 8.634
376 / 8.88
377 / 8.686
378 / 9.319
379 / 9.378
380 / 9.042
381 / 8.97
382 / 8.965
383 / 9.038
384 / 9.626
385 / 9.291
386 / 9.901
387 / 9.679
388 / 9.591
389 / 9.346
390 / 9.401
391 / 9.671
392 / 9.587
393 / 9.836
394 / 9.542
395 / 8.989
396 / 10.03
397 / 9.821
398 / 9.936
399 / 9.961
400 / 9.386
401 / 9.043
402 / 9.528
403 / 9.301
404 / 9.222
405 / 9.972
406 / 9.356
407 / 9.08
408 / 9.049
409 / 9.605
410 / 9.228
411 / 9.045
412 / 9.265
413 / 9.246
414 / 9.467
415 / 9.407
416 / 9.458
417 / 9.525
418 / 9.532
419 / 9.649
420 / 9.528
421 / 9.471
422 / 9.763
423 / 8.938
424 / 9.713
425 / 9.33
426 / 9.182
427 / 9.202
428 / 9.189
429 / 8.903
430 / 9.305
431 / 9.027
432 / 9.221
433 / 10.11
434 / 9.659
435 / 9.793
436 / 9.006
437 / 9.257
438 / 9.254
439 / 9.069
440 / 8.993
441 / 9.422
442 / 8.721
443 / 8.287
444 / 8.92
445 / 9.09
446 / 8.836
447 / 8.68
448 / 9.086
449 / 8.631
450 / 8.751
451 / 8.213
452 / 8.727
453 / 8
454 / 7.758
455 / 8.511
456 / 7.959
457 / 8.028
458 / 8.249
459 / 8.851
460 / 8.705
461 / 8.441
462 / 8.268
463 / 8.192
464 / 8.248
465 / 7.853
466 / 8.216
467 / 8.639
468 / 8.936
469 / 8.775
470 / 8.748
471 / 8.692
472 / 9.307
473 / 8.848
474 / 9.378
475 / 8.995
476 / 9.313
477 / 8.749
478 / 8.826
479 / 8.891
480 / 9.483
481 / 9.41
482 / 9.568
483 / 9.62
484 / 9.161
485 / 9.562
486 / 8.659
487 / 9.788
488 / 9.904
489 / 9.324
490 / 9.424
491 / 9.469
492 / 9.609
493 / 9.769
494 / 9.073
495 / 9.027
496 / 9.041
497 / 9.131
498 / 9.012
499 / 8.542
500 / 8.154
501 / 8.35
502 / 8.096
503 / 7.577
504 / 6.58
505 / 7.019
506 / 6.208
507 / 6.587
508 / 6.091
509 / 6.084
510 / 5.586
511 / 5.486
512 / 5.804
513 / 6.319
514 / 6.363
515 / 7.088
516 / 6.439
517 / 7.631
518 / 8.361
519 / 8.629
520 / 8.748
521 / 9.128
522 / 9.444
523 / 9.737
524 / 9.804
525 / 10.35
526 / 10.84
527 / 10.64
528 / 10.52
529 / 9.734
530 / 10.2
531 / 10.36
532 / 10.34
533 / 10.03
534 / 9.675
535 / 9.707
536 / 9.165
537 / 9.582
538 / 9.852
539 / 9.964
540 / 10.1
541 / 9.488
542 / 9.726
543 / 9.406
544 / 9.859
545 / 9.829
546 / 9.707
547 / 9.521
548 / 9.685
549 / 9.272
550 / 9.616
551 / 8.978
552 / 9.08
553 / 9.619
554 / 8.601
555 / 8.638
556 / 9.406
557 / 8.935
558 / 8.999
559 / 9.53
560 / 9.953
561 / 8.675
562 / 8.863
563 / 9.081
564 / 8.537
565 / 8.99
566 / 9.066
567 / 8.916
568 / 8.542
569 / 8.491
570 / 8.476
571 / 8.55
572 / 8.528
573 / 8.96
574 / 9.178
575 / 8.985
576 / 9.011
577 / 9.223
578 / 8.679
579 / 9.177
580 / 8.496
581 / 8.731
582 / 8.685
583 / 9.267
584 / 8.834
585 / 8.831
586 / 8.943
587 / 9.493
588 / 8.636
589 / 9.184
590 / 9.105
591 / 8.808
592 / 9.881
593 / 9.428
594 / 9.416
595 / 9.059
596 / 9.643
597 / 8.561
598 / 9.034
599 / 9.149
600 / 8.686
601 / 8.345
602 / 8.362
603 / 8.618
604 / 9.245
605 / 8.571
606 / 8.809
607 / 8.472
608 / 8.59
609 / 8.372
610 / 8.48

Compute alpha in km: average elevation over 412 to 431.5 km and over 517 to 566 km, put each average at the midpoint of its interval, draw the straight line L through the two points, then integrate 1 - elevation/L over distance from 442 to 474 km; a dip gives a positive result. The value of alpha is 2.9 km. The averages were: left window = 9.36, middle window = 8.55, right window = 9.49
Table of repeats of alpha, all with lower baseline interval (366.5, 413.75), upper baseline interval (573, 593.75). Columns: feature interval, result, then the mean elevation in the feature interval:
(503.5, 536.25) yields 2.84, 8.32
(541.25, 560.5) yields -0.67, 9.39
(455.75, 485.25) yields 1.20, 8.8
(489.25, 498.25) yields -0.15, 9.29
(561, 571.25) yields 0.34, 8.75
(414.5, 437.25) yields -0.43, 9.4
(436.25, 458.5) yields 1.31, 8.66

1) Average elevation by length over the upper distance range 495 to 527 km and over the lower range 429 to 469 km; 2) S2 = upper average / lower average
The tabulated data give 0.9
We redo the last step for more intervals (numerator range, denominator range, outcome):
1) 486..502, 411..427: 0.97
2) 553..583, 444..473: 1.05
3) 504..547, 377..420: 0.92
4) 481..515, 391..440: 0.86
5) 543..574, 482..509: 1.07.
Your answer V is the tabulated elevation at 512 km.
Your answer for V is 5.804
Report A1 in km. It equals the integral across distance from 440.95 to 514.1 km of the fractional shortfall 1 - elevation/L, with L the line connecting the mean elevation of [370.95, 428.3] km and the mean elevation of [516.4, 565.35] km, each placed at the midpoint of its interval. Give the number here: 7.6 km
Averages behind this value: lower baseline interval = 9.34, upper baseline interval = 9.48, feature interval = 8.43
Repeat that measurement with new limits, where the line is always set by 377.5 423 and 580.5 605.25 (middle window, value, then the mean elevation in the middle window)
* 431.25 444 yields 0.18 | 9.22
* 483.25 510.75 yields 2.69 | 8.31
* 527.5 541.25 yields -1.20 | 9.92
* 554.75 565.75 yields 0.00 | 9.06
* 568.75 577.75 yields 0.20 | 8.83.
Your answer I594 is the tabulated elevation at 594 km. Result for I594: 9.416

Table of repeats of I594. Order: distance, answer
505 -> 7.019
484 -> 9.161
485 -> 9.562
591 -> 8.808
